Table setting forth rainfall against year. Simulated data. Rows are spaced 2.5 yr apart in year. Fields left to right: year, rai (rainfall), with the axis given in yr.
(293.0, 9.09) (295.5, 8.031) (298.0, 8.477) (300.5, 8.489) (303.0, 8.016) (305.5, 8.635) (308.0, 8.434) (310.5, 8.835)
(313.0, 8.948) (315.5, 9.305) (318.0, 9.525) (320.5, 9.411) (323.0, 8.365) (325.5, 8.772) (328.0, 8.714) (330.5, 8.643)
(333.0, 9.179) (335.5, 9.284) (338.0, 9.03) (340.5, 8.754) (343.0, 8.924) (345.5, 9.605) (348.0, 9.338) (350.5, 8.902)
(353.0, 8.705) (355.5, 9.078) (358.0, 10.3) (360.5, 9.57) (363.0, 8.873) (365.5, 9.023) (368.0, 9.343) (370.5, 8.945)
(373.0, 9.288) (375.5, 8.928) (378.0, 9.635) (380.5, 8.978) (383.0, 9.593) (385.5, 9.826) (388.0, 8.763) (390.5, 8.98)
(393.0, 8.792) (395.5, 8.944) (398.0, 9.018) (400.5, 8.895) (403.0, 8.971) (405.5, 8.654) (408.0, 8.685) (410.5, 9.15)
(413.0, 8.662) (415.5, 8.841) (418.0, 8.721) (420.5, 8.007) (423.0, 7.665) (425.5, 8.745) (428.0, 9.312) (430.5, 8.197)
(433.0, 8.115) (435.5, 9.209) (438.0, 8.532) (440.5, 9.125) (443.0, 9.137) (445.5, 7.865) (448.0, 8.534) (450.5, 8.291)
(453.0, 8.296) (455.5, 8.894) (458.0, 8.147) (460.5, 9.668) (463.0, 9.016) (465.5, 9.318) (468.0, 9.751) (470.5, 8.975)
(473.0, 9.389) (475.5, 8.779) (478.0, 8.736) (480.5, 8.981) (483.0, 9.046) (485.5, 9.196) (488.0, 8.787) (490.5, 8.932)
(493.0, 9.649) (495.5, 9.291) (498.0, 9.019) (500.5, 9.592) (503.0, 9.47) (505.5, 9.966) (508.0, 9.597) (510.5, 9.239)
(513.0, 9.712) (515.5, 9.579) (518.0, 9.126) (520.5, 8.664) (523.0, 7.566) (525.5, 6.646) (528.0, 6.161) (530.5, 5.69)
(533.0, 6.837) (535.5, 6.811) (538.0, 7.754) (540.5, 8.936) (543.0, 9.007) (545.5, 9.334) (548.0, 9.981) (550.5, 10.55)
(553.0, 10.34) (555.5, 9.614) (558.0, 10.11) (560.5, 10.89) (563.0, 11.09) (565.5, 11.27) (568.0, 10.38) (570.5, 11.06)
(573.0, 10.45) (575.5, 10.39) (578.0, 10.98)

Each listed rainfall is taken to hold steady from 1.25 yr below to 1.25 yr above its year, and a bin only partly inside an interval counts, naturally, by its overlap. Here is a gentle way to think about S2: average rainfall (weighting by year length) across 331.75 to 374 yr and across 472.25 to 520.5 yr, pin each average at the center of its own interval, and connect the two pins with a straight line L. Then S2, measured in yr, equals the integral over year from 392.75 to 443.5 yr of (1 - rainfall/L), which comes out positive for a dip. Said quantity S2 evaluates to 2.7 yr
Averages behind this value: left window 9.18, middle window 8.73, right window 9.25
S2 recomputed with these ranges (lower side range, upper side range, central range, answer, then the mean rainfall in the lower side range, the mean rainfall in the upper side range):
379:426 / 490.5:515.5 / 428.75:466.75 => 1.80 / 8.84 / 9.48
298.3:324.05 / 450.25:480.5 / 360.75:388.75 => -1.14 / 8.79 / 8.96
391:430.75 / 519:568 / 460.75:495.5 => -1.41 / 8.72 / 8.84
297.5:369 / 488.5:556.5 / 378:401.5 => -0.51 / 8.99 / 8.78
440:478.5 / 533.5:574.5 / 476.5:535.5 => 4.28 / 8.87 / 9.8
